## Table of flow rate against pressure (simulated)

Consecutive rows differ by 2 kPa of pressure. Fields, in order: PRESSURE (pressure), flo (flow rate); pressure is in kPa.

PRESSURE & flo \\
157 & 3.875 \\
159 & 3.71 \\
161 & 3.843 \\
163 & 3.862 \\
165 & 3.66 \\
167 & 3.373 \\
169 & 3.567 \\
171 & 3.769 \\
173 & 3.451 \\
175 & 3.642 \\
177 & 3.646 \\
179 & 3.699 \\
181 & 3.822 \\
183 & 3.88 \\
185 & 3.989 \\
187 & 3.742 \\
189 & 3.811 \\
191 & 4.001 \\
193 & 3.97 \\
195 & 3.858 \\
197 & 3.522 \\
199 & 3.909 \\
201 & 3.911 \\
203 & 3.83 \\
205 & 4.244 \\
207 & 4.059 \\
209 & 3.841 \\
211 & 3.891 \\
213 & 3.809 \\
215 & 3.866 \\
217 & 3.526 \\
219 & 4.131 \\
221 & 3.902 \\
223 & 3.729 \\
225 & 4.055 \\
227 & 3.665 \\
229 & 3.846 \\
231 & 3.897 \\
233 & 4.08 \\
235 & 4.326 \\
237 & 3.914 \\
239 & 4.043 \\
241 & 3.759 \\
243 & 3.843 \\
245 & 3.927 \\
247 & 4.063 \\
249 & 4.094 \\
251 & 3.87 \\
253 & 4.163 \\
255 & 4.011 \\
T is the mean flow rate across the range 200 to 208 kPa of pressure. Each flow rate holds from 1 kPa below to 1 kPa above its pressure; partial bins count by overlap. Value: 4.01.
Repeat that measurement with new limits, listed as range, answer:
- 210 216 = 3.86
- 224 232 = 3.87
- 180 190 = 3.85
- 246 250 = 4.08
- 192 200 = 3.81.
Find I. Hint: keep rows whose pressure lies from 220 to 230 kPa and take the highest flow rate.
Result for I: 4.055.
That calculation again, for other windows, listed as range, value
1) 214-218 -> 3.866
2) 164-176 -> 3.769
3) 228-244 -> 4.326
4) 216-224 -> 4.131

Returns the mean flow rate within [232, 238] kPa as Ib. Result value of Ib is 4.11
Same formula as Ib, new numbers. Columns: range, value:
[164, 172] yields 3.59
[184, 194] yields 3.9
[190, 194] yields 3.99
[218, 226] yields 3.95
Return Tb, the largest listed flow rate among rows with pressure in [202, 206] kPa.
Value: 4.244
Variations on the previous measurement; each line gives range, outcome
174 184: 3.88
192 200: 3.97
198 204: 3.911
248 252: 4.094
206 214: 4.059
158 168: 3.862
